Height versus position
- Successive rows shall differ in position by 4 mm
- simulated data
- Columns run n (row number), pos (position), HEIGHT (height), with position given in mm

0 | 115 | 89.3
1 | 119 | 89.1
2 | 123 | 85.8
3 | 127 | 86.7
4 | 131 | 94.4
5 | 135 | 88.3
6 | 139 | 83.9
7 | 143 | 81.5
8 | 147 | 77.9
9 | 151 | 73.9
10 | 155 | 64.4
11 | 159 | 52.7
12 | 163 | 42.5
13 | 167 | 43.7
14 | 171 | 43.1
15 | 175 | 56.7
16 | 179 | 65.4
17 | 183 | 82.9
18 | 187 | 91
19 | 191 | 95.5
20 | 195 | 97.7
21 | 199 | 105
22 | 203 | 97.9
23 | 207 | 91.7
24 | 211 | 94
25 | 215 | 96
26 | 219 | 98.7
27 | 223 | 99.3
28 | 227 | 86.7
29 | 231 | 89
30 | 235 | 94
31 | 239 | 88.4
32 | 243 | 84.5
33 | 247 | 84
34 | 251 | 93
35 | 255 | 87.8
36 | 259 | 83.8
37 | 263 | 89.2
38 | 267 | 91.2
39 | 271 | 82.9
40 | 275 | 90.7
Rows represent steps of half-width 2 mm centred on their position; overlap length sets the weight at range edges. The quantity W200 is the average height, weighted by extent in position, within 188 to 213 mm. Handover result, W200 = 96.7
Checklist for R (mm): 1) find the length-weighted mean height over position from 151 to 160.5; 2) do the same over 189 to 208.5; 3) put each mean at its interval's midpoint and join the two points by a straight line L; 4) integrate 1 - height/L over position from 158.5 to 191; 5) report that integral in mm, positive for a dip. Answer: 6.9 mm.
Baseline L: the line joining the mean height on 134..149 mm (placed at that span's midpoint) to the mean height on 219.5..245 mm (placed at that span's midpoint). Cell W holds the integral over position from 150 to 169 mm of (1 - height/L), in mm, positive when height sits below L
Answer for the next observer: 6.7 mm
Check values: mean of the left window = 82.5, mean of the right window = 90.8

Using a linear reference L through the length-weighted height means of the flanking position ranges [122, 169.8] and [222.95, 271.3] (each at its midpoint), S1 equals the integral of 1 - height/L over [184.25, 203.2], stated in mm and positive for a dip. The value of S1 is -4.0 mm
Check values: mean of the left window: 72.2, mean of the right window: 88.5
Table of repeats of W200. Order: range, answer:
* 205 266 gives 90.7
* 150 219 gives 76.8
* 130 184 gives 67.2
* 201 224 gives 96.1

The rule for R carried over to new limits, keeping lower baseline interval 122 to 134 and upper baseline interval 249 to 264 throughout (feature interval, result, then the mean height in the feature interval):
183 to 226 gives -3.44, 95.8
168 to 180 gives 4.81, 53.3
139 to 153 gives 1.64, 78.6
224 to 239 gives -0.30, 90.3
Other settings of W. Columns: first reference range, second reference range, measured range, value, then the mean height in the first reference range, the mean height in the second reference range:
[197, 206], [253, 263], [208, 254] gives 0.8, 100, 86.5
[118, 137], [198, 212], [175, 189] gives 2.7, 88.8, 96.8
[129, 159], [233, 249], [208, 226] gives -2.2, 78.8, 87.7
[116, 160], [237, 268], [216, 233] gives -1.5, 80.7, 87.6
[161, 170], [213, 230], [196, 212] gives -3.9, 43.1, 94.8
